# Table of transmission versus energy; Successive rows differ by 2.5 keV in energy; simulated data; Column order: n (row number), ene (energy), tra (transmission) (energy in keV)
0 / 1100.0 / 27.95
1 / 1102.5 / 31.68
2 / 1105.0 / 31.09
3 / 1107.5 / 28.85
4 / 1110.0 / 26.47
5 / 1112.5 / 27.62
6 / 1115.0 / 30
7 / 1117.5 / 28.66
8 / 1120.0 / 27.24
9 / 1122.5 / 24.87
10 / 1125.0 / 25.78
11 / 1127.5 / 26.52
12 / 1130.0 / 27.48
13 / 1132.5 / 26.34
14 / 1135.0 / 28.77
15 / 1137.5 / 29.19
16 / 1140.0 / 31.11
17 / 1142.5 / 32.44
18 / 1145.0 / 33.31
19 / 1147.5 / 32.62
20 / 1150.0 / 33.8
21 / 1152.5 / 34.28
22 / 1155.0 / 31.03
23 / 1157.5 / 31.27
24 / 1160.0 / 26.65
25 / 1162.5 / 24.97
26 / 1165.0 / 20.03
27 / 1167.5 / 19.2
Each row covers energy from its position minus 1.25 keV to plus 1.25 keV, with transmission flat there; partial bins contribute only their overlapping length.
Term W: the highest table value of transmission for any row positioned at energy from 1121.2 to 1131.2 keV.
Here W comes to 27.48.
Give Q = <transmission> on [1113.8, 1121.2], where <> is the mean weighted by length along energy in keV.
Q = 28.6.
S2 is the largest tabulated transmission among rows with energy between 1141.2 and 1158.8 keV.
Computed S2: 34.28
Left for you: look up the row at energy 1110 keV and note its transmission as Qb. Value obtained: 26.47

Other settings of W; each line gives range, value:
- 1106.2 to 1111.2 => 28.85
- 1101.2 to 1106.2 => 31.68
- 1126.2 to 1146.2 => 33.31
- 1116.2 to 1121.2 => 28.66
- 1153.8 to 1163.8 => 31.27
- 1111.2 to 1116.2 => 30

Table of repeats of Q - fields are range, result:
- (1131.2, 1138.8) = 28.1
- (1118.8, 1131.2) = 26.4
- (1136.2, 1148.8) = 31.7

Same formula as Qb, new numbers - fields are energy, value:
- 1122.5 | 24.87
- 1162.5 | 24.97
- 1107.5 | 28.85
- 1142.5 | 32.44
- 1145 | 33.31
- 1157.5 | 31.27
